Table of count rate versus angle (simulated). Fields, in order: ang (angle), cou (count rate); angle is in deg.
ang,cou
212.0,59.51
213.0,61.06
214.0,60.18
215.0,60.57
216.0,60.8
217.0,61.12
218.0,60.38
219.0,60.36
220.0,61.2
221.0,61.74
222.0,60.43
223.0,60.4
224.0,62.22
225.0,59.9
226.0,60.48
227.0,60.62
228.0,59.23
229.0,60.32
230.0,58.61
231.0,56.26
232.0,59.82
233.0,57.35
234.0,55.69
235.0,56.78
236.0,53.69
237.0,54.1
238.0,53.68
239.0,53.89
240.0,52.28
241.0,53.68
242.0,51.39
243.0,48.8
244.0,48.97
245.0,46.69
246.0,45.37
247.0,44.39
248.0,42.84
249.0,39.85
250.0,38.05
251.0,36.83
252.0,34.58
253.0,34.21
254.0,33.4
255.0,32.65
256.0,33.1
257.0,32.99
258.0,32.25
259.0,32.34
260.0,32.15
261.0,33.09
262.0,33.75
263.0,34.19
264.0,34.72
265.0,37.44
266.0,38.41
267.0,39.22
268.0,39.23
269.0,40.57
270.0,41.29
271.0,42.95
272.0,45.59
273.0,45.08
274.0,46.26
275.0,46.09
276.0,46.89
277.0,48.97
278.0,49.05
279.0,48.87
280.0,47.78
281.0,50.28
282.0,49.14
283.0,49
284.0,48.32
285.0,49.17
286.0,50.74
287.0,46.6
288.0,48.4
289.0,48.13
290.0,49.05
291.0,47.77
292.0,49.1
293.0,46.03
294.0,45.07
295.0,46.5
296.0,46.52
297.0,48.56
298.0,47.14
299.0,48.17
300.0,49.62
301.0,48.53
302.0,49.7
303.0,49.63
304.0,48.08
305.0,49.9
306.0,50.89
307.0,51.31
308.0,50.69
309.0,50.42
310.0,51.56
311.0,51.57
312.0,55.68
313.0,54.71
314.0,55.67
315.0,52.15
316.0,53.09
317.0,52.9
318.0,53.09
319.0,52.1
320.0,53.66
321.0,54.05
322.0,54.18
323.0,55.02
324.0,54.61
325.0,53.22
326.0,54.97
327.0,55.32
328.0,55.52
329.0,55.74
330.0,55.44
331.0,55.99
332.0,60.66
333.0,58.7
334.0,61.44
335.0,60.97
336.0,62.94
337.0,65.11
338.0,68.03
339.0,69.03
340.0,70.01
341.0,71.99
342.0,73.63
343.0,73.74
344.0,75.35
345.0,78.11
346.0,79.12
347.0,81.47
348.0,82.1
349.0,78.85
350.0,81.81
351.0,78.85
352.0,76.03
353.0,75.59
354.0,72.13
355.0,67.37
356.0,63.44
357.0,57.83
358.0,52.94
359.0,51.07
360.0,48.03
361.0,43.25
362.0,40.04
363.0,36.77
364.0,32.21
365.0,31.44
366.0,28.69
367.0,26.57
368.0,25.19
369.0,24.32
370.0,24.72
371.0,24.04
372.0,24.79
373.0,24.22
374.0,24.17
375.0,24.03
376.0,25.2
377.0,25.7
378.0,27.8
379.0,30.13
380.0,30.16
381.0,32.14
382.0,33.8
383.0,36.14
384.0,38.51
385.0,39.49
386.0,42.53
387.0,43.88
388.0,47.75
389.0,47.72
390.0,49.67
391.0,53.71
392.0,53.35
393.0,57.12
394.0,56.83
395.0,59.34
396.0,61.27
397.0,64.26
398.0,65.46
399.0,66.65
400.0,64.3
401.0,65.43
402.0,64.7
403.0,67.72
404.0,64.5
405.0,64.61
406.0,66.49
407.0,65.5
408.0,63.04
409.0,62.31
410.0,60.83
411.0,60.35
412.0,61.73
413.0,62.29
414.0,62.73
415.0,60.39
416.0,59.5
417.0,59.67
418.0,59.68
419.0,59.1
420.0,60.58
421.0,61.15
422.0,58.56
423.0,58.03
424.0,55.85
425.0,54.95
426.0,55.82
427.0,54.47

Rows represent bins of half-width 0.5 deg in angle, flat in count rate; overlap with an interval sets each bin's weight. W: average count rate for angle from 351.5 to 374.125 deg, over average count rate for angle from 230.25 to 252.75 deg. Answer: 0.87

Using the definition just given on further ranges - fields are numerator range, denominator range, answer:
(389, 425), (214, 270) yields 1.26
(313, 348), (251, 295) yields 1.46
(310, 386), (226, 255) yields 1.04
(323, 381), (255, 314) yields 1.16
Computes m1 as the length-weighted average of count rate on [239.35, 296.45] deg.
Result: 43.1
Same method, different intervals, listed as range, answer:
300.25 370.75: 56.3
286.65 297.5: 47.4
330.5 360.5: 68.4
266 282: 45.1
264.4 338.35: 50.5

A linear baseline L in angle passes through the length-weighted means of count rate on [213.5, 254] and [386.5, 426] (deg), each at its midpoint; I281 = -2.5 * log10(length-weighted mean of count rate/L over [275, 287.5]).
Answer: 0.14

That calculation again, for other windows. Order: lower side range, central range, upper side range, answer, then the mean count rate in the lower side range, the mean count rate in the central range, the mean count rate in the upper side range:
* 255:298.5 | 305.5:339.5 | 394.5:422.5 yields -0.12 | 43.3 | 55.9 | 62.6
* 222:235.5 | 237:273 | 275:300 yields 0.31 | 59.1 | 40.7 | 48.1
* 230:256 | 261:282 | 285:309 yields 0.13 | 47.3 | 42.7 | 48.6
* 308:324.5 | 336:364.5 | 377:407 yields -0.25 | 53.3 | 65.8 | 51.4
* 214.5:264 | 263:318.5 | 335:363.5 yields 0.20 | 49.2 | 47.7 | 66.8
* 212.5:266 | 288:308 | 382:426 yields 0.08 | 49.2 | 48.5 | 57.6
